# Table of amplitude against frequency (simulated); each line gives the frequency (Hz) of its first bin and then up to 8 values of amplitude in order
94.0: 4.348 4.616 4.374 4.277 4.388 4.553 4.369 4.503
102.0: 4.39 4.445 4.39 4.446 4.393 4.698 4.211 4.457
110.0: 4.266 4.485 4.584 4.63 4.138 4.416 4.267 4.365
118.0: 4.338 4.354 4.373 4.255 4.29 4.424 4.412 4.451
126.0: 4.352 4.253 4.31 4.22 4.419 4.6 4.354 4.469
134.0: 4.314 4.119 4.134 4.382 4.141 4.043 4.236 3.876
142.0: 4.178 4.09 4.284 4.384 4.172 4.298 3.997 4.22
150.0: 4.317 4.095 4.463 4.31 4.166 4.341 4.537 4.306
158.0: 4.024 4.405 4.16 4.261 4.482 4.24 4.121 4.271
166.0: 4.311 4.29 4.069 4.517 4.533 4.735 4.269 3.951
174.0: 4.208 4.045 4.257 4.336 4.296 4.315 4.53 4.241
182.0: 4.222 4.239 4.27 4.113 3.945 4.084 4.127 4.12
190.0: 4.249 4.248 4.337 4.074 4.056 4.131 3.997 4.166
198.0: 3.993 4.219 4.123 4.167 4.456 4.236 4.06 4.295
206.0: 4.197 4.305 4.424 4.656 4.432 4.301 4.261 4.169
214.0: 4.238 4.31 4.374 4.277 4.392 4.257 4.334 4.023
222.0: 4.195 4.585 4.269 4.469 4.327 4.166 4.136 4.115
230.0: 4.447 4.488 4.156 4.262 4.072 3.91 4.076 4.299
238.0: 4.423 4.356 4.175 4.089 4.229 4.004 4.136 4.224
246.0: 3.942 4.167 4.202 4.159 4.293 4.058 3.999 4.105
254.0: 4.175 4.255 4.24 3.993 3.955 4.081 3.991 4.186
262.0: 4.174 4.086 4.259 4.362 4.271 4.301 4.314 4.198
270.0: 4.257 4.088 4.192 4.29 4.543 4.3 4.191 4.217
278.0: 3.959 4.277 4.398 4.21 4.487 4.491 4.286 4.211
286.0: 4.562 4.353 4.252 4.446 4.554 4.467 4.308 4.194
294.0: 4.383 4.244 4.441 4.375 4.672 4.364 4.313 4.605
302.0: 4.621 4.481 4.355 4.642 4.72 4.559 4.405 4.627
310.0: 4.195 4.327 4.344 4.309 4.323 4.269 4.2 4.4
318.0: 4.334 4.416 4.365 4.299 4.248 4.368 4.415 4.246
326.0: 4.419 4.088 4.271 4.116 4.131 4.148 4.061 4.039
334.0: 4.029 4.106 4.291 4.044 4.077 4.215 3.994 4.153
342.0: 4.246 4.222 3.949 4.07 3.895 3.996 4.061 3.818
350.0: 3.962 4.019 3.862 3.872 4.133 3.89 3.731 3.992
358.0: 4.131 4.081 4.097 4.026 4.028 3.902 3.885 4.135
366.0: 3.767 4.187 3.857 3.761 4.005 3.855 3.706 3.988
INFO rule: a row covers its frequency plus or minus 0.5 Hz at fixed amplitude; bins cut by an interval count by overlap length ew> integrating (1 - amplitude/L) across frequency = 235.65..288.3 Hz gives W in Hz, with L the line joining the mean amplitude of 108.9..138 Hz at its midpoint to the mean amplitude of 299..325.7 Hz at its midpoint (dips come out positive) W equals 2.1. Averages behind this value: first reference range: 4.35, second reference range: 4.4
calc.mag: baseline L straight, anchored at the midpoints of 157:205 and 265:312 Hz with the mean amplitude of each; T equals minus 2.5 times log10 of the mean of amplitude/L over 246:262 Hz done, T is 0.05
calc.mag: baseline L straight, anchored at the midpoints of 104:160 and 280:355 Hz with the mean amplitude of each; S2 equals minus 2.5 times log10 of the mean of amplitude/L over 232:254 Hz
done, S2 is 0.03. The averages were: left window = 4.31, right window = 4.27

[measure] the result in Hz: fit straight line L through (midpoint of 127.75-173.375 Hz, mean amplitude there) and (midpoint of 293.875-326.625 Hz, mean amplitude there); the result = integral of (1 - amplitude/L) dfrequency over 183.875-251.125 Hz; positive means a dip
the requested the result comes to 1.7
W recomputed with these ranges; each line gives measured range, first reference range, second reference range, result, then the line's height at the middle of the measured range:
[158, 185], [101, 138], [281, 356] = 0.4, 4.34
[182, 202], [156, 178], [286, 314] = 0.7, 4.31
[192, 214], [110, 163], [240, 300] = 0.2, 4.27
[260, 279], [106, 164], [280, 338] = 0.5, 4.33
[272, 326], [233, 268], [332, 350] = -3.5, 4.11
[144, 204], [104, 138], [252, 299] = 1.3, 4.33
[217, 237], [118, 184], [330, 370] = -0.3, 4.18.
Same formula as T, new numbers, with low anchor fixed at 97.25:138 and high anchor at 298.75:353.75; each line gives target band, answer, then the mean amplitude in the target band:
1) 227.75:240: 0.018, 4.23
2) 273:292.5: -0.020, 4.34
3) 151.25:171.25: 0.007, 4.32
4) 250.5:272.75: 0.030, 4.16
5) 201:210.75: -0.004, 4.33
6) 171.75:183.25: 0.024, 4.24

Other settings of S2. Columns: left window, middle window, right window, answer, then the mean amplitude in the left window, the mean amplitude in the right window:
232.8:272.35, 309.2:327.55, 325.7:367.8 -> -0.06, 4.16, 4.05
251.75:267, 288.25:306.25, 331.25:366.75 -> -0.09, 4.15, 4.02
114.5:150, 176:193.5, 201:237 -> 0.01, 4.28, 4.28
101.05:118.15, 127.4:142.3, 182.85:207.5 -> 0.02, 4.41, 4.17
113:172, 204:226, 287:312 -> 0.01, 4.29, 4.44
